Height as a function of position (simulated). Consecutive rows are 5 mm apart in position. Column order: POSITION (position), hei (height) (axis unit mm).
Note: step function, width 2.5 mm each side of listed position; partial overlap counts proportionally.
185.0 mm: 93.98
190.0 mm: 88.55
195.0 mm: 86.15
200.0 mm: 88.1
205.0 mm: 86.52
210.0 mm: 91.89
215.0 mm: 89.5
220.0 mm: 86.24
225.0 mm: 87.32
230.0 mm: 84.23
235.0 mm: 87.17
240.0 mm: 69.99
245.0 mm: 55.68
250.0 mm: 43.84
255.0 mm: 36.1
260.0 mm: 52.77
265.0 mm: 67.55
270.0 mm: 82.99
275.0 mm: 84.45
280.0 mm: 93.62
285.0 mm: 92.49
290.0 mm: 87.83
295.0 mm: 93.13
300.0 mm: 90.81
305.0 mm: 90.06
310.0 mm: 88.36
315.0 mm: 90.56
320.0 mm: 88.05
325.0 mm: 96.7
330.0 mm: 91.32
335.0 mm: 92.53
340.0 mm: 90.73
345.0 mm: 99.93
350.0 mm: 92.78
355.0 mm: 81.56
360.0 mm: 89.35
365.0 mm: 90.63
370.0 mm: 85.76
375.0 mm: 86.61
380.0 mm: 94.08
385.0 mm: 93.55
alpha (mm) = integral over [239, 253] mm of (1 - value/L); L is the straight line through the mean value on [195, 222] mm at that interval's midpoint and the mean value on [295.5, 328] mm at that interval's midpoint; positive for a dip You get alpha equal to 5.5 mm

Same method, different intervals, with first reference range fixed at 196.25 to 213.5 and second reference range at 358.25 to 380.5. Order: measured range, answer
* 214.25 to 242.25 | 1.5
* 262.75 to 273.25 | 1.5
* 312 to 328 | -0.5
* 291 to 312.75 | -0.4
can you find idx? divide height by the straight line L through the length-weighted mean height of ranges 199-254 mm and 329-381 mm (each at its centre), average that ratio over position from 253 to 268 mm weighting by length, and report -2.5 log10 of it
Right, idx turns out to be 0.45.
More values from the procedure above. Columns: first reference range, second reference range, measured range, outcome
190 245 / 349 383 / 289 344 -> -0.05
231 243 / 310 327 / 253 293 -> 0.12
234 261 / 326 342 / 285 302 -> -0.21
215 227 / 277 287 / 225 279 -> 0.30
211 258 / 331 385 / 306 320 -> -0.07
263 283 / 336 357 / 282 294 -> -0.08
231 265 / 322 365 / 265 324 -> -0.18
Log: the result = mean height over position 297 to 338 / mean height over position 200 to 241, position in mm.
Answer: 1.1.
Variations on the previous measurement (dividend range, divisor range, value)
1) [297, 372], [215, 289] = 1.22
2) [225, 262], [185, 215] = 0.71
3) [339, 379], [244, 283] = 1.37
